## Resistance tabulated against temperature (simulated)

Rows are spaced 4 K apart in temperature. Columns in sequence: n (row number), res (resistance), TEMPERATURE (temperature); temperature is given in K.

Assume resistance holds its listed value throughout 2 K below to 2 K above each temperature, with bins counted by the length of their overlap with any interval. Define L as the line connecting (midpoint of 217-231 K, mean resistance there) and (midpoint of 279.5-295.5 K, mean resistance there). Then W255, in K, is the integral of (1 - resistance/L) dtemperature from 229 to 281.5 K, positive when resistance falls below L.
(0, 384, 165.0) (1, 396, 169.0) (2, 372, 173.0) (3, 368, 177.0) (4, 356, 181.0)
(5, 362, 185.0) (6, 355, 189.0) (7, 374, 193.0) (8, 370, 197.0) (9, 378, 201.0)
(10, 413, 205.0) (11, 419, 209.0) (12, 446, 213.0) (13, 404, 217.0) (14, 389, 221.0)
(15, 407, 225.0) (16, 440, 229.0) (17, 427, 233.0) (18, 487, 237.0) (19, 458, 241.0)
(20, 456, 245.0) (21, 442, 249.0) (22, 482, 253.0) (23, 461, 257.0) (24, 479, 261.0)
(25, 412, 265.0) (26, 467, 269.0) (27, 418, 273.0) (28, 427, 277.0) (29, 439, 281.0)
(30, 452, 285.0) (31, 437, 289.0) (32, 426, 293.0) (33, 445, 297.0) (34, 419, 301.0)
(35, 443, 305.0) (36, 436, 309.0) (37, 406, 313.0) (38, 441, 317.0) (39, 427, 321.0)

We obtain -3.2 K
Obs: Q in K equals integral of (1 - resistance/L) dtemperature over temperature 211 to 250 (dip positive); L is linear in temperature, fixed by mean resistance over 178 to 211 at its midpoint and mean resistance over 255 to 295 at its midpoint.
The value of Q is -2.8 K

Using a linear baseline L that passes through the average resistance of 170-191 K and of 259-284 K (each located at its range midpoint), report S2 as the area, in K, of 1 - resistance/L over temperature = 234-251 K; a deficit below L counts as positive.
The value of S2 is -1.74 K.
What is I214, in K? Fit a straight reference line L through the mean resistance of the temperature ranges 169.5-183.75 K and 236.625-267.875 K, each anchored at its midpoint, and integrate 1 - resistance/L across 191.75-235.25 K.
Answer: 0.6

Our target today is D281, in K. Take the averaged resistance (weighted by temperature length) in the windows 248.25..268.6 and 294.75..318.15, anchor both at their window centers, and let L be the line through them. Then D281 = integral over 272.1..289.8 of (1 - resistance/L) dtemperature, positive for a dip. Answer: 0.4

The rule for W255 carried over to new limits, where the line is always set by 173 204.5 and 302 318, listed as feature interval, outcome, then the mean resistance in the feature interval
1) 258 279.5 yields -1.7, 442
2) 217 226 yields -0.3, 398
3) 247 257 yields -1.5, 462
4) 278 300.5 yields -1.0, 438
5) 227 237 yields -1.4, 444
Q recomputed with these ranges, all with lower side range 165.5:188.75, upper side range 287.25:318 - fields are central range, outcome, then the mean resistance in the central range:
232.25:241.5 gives -1.43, 461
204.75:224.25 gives -1.27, 414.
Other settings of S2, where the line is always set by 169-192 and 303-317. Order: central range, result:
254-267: -1.5 K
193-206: -0.3 K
